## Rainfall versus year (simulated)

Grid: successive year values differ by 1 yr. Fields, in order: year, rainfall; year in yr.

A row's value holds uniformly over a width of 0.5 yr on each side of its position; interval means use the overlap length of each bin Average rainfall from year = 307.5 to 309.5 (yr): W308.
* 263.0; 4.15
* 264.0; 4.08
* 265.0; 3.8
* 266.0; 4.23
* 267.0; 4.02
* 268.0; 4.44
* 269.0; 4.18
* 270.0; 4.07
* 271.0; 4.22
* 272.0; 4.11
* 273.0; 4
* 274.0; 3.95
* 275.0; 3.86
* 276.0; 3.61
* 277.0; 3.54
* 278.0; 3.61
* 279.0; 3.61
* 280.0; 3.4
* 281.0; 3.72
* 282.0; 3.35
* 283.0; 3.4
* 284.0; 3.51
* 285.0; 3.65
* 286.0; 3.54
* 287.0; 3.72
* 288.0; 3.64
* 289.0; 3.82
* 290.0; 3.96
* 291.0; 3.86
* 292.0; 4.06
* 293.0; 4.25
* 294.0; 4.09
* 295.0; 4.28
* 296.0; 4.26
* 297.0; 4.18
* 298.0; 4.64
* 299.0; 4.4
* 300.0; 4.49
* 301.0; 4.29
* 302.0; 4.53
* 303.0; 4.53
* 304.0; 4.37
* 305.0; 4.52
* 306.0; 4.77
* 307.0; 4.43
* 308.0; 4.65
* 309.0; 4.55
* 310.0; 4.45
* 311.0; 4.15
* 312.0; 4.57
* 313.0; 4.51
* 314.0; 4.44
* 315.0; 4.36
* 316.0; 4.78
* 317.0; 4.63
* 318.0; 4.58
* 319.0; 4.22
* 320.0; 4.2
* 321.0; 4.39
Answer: 4.6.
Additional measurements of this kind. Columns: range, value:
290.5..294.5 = 4.06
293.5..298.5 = 4.29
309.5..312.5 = 4.39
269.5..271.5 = 4.14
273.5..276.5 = 3.81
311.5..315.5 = 4.47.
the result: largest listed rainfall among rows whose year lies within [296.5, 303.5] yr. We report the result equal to 4.64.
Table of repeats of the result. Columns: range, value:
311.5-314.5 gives 4.57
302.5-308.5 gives 4.77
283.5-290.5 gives 3.96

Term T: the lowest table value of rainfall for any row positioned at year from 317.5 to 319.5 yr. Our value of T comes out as 4.22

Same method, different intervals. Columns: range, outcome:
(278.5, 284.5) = 3.35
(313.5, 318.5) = 4.36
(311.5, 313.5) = 4.51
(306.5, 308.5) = 4.43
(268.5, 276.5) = 3.61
